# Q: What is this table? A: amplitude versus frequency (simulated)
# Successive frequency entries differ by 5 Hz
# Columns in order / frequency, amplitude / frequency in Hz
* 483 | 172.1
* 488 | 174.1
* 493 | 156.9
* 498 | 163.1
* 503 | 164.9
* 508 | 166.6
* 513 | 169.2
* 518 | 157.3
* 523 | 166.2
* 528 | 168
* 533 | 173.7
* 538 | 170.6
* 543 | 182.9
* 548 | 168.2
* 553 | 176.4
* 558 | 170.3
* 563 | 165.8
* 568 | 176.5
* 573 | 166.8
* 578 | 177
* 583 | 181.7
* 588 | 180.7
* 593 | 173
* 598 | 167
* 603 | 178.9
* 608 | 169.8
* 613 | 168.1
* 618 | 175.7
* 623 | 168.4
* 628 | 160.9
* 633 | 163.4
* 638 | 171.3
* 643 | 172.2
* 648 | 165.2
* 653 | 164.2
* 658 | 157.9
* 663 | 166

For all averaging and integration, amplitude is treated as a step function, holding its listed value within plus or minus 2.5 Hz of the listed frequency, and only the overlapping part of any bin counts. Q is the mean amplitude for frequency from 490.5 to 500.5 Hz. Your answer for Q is 160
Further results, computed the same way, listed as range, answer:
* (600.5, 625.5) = 172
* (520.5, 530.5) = 167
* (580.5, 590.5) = 181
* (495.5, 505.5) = 164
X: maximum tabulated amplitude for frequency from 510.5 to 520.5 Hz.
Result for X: 169.2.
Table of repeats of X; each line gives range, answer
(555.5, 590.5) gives 181.7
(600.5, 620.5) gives 178.9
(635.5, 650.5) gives 172.2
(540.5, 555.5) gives 182.9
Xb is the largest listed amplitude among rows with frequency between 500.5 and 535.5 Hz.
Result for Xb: 173.7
